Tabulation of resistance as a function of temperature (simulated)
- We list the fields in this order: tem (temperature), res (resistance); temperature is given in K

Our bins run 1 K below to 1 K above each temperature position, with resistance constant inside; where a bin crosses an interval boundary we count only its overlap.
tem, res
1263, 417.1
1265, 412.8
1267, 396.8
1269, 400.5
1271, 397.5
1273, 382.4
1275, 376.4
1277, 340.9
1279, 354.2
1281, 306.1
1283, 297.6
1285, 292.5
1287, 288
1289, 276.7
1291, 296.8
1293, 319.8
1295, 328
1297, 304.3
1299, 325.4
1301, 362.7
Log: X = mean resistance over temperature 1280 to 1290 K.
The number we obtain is 292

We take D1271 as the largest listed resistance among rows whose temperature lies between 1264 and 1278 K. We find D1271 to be 412.8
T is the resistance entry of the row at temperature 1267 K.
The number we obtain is 396.8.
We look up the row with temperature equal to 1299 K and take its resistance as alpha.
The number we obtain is 325.4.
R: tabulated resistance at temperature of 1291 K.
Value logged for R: 296.8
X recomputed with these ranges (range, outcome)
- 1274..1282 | 344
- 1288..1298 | 305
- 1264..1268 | 405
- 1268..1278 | 380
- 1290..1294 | 308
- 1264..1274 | 398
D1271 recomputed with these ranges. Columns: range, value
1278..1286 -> 354.2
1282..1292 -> 297.6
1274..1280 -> 376.4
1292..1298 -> 328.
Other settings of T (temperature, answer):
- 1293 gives 319.8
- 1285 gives 292.5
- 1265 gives 412.8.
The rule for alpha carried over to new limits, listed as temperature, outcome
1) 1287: 288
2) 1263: 417.1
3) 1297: 304.3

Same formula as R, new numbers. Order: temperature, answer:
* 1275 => 376.4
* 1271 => 397.5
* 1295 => 328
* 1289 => 276.7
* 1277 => 340.9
